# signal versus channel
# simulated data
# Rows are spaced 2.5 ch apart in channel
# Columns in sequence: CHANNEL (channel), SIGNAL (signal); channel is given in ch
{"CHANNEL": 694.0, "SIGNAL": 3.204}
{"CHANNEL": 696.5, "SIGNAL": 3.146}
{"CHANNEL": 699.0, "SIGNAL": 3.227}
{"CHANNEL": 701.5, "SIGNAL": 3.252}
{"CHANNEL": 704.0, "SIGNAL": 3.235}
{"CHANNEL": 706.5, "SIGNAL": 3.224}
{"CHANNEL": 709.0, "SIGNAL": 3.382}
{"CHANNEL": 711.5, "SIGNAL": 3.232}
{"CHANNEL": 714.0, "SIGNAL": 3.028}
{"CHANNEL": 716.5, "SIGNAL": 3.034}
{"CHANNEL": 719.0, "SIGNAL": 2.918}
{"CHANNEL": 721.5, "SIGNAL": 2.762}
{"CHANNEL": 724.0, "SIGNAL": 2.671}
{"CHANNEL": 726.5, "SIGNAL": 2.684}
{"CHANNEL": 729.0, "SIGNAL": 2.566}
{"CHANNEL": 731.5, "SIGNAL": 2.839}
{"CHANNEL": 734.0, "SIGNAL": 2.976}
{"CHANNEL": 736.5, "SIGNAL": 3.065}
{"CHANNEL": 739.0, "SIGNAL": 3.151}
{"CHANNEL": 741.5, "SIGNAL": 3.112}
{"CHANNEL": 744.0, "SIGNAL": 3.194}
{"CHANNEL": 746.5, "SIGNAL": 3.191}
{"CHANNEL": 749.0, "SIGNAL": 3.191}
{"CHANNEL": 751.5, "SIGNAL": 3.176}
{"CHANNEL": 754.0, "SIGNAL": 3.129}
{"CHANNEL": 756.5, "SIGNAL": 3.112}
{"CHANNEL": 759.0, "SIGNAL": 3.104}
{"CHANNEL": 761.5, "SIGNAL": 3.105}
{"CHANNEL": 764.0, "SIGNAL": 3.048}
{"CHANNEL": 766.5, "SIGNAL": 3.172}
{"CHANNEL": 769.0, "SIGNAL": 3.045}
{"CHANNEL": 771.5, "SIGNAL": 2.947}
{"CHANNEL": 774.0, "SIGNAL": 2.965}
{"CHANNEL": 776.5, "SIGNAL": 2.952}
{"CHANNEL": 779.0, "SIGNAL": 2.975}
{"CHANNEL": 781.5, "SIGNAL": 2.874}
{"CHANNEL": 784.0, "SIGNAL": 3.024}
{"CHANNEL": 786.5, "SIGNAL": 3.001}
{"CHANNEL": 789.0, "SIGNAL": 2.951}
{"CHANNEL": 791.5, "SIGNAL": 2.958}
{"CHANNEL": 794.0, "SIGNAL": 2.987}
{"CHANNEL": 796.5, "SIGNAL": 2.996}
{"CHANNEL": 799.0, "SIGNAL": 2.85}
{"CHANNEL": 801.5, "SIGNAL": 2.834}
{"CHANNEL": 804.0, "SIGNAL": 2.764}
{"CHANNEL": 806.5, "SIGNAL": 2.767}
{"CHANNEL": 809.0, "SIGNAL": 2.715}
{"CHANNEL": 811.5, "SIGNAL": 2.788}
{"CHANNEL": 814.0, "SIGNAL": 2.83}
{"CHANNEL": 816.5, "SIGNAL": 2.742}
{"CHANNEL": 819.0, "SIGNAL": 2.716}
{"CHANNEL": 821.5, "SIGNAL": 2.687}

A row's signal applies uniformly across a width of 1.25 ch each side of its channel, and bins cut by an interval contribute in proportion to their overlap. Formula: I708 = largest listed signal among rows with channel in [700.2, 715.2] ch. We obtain 3.382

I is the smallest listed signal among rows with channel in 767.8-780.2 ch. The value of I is 2.947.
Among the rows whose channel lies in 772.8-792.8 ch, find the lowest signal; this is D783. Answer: 2.874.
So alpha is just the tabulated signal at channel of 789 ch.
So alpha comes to 2.951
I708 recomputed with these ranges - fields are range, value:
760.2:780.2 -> 3.172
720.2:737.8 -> 3.065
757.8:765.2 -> 3.105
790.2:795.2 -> 2.987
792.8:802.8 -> 2.996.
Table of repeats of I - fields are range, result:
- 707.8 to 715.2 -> 3.028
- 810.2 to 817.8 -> 2.742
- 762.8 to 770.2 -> 3.045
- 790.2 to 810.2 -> 2.715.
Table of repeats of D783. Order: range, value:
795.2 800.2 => 2.85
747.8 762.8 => 3.104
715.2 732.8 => 2.566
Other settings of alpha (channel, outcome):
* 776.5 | 2.952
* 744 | 3.194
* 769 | 3.045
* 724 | 2.671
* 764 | 3.048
